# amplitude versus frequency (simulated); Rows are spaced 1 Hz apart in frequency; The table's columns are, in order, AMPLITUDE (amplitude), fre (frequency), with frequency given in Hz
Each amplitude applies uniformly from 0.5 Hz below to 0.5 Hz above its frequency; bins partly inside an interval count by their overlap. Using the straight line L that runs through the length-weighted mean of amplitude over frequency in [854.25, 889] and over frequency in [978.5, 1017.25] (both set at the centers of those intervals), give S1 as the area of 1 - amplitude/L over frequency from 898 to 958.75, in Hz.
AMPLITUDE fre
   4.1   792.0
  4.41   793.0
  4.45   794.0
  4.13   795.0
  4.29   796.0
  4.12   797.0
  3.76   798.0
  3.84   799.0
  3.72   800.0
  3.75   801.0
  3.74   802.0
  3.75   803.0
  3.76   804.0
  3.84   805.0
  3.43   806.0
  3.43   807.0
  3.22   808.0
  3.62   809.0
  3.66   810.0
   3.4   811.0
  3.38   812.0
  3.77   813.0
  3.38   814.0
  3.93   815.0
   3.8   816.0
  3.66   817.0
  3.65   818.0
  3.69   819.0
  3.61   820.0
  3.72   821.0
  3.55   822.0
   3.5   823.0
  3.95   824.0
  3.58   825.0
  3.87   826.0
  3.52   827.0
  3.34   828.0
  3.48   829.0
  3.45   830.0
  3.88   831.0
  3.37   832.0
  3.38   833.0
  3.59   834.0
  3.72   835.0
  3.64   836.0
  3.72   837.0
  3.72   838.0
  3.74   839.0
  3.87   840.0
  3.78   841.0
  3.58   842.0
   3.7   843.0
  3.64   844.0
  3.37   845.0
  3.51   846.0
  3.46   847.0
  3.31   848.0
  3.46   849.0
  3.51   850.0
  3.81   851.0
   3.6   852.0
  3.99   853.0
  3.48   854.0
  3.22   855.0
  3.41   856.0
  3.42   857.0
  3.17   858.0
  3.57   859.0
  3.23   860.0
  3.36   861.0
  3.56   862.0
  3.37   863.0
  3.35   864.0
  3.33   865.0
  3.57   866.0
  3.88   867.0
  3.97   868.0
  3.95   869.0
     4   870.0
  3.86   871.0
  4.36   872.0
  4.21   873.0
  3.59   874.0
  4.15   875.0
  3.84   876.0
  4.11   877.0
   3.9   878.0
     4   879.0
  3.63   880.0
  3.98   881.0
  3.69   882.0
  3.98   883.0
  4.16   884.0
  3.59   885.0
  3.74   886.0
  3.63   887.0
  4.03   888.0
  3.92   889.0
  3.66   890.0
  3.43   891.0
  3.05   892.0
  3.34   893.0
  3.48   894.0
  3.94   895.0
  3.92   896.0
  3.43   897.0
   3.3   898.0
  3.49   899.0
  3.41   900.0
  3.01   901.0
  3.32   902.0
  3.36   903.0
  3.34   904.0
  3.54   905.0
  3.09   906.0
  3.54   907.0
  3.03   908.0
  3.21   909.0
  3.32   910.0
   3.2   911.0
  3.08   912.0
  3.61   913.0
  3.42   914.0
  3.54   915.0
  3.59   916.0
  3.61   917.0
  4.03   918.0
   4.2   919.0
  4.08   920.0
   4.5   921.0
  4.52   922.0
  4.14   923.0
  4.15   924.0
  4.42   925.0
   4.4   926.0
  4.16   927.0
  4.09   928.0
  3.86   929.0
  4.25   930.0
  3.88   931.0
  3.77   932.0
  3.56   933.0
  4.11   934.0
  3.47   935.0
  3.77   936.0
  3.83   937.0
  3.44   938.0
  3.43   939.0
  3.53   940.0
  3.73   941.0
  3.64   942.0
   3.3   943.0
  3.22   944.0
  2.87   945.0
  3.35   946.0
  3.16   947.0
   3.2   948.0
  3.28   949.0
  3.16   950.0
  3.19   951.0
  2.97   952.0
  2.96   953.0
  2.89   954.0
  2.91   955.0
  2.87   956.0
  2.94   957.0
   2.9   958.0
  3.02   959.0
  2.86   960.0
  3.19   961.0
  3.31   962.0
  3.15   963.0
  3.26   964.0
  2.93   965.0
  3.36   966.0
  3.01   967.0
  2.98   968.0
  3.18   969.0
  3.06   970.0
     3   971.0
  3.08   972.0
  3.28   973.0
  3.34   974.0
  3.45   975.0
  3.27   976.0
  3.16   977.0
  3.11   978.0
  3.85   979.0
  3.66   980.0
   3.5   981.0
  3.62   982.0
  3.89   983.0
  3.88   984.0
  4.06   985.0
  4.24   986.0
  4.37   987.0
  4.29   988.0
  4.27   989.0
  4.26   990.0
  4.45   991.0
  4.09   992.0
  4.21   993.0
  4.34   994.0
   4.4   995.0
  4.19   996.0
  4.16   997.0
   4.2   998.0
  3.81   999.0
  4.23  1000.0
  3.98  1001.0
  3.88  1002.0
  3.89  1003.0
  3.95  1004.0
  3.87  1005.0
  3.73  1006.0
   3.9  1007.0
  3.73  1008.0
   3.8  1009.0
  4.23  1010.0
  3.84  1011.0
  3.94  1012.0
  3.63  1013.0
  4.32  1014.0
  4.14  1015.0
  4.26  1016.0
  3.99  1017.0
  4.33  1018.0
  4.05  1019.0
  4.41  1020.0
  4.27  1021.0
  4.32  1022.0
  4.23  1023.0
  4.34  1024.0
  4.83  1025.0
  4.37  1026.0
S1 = 5.3 Hz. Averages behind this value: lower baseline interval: 3.73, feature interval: 3.53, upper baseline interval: 4.03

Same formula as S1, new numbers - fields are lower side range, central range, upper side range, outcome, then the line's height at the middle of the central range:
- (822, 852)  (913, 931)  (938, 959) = -4.2 Hz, 3.28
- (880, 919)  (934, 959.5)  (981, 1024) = 3.5 Hz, 3.79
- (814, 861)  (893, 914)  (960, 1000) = 1.4 Hz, 3.62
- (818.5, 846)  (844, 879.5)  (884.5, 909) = -1.0 Hz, 3.56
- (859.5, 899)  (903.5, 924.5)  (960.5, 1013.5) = 0.4 Hz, 3.73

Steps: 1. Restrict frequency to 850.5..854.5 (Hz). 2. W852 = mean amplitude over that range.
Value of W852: 3.72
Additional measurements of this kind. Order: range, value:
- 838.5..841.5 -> 3.8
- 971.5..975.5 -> 3.29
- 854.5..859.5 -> 3.36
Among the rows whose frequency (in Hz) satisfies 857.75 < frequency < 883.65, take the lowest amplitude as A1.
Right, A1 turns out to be 3.17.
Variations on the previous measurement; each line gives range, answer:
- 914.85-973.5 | 2.86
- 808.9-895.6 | 3.05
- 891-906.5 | 3.01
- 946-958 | 2.87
